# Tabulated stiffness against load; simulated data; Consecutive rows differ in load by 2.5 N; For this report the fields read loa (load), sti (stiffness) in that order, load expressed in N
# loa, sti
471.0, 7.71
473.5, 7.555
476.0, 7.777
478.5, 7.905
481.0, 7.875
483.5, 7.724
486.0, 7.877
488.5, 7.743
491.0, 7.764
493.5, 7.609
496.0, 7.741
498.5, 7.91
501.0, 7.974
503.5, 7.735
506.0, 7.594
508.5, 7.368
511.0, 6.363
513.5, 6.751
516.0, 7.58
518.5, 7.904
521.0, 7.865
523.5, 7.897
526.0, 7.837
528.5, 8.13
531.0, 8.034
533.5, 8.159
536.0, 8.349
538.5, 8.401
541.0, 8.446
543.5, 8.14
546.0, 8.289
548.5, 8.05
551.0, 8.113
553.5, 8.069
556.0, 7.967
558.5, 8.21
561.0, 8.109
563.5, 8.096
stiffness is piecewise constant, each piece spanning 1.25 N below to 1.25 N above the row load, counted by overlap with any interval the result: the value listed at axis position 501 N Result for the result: 7.974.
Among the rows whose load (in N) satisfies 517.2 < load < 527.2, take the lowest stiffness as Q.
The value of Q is 7.837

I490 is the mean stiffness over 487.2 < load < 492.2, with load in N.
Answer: 7.75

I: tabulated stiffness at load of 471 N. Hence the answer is 7.71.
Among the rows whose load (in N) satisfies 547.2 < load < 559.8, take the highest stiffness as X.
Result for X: 8.21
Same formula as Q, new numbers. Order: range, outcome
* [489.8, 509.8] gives 7.368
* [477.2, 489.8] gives 7.724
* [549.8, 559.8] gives 7.967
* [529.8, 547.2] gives 8.034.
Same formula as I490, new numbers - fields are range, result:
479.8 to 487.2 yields 7.82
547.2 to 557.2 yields 8.05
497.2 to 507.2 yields 7.8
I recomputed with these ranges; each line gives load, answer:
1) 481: 7.875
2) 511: 6.363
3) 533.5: 8.159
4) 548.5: 8.05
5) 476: 7.777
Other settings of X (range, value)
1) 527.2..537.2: 8.349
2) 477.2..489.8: 7.905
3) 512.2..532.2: 8.13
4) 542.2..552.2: 8.289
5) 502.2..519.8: 7.904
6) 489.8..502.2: 7.974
